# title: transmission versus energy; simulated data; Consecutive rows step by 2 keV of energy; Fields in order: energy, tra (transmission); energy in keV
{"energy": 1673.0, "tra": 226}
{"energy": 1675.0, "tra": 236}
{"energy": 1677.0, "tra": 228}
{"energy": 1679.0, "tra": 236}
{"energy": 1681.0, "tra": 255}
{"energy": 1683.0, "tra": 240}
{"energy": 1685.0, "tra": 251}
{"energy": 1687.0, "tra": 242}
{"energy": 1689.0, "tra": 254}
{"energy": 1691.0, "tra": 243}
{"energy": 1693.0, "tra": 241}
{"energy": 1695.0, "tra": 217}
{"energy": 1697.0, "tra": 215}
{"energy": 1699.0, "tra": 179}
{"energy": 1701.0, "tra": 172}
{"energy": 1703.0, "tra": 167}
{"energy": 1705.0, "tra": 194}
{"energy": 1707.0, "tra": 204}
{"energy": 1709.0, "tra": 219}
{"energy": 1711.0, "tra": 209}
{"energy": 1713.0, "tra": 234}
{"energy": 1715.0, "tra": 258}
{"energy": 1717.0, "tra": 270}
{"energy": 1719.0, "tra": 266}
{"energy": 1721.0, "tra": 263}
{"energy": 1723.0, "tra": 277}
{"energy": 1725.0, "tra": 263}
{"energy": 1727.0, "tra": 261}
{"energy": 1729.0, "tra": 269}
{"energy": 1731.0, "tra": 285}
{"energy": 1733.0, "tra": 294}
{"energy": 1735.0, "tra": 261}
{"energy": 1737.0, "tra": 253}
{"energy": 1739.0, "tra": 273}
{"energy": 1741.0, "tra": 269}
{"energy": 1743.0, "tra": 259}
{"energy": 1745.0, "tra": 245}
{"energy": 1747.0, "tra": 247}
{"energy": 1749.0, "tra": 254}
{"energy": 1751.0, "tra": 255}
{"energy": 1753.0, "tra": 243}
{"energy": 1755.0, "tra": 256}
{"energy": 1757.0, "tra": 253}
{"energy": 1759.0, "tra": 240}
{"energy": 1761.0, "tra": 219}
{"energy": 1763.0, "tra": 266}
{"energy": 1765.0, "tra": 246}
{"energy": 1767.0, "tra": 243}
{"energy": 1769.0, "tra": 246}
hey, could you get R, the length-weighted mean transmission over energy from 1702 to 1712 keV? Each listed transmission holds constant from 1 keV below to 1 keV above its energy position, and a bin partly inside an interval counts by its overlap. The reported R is 199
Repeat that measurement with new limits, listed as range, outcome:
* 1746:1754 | 250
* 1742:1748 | 250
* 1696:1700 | 197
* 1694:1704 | 190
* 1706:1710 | 212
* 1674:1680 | 233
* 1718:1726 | 267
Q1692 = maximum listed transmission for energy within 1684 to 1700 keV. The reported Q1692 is 254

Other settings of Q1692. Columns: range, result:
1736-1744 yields 273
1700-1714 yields 234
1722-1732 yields 285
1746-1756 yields 256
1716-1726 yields 277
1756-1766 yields 266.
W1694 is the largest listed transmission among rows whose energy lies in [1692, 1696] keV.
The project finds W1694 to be 241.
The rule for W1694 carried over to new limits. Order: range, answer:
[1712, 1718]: 270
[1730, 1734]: 294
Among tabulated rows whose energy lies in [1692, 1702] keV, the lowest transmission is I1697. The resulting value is 172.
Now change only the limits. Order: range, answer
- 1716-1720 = 266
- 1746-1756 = 243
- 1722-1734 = 261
